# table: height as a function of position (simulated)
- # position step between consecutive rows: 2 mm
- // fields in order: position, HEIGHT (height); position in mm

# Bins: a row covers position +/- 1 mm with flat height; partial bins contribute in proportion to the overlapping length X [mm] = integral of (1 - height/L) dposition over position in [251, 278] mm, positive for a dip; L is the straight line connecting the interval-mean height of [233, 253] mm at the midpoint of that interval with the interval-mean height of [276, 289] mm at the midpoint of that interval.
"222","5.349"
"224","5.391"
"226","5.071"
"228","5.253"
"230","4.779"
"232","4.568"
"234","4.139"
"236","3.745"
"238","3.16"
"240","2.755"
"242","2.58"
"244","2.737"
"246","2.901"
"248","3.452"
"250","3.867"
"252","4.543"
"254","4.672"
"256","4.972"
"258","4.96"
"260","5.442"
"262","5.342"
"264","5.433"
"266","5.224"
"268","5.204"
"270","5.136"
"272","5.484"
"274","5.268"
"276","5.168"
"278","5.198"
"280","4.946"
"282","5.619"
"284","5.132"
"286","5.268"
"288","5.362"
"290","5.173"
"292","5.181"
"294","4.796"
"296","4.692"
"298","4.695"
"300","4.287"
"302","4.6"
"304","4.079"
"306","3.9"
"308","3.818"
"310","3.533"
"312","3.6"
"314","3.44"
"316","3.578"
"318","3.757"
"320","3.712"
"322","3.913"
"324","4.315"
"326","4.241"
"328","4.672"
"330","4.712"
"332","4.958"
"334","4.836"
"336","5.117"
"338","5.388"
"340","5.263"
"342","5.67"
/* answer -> -4.69 mm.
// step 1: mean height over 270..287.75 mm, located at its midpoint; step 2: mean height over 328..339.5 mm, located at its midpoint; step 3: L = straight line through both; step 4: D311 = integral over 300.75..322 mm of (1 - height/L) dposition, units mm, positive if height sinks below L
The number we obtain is 5.36 mm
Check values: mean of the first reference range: 5.26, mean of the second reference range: 4.98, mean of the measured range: 3.81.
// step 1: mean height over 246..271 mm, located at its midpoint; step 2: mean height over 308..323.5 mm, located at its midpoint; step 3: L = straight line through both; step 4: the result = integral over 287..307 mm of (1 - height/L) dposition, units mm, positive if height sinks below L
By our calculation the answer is -3.1 mm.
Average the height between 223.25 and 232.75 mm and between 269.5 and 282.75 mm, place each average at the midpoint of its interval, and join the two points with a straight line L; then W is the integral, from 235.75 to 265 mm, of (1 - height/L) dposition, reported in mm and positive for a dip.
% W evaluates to 6.22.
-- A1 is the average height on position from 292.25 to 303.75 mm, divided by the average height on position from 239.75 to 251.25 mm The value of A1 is 1.49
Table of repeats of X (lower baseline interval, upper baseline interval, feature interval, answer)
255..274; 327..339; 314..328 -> 3.0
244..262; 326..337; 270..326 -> 0.5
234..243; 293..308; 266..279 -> -4.7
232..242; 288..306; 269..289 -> -4.4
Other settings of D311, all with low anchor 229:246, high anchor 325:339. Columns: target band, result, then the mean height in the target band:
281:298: -3.5 mm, 5.13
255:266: -4.0 mm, 5.23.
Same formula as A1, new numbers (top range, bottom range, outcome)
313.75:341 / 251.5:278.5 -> 0.86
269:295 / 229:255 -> 1.41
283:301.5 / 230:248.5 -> 1.45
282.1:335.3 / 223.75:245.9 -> 1.13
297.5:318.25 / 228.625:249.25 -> 1.12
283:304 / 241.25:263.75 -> 1.16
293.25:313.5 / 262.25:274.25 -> 0.79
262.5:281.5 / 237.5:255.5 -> 1.52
